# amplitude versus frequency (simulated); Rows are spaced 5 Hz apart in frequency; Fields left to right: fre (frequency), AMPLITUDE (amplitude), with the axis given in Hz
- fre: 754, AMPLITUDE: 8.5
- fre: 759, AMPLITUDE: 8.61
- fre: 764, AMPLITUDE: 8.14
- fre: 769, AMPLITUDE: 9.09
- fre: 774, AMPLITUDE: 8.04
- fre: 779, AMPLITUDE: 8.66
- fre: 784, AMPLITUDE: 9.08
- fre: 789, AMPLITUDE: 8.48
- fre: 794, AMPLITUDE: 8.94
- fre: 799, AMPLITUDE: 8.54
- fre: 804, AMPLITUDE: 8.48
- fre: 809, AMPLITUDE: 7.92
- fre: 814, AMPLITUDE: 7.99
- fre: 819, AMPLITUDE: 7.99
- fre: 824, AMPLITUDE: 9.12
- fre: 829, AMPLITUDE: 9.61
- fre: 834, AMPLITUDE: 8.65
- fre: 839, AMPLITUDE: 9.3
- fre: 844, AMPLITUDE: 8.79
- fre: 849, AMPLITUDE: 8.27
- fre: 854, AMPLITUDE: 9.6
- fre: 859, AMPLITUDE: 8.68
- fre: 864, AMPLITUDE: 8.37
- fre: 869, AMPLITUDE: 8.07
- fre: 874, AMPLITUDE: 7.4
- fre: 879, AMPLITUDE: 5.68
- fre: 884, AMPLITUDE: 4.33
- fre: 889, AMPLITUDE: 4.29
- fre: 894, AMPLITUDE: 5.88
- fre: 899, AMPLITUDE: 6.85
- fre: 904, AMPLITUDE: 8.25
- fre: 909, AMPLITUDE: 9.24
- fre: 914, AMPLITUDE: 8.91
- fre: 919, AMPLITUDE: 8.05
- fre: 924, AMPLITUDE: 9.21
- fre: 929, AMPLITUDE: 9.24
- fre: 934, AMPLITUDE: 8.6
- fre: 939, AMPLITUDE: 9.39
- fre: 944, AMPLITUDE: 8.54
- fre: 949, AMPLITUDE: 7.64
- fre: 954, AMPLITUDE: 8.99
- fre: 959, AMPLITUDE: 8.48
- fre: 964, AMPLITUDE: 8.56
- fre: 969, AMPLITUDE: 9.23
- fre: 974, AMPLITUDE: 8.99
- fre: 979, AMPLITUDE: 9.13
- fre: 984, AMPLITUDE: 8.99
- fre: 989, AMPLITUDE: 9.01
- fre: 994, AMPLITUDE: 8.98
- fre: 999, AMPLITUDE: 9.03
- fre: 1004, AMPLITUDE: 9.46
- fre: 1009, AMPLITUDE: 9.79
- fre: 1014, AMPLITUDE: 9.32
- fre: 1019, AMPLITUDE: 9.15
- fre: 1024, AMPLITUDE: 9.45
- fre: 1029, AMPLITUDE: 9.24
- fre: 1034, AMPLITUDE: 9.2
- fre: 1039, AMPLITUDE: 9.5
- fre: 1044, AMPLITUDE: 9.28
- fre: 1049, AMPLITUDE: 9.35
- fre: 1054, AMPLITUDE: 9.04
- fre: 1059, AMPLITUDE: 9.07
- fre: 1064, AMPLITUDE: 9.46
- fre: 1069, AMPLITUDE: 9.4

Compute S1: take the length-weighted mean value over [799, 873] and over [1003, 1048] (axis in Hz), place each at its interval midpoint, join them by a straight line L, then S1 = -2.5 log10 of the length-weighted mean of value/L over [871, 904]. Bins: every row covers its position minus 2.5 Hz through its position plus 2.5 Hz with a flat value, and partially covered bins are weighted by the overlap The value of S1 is 0.42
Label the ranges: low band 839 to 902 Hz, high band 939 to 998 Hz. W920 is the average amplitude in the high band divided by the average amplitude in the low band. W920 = 1.2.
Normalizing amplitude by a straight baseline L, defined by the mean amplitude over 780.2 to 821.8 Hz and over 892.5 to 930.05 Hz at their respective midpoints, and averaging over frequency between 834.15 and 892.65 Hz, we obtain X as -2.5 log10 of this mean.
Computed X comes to 0.11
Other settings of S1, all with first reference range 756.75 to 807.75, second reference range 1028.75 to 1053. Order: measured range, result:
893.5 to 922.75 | 0.113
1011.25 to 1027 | -0.008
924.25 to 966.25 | 0.040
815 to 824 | 0.050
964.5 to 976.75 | 0.011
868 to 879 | 0.219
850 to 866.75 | -0.002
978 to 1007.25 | 0.006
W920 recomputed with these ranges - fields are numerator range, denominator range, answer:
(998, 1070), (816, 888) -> 1.16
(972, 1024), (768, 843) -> 1.06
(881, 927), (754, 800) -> 0.84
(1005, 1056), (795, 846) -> 1.08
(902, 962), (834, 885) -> 1.09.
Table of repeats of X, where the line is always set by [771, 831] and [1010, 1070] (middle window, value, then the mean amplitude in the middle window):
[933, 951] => 0.05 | 8.56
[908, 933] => 0.00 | 8.89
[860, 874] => 0.08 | 8.12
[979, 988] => 0.01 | 9.03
